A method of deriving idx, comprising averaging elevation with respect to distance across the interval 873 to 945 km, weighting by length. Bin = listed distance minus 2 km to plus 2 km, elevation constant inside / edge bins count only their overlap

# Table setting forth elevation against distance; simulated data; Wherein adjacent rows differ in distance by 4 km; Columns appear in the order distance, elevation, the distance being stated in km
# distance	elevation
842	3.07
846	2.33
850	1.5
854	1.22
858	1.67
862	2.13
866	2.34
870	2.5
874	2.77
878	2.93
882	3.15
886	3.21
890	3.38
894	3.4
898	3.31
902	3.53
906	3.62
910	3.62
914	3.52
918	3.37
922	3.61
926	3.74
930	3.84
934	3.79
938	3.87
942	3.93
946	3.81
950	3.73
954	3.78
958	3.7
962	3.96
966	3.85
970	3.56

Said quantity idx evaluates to 3.49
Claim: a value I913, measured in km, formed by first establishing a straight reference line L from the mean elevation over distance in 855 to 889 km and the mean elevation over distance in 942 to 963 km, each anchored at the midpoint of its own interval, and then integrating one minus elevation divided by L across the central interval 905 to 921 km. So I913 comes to -1.7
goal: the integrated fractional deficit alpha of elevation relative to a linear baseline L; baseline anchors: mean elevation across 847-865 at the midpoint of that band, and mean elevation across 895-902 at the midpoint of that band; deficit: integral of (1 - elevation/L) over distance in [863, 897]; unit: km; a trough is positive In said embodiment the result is -3.8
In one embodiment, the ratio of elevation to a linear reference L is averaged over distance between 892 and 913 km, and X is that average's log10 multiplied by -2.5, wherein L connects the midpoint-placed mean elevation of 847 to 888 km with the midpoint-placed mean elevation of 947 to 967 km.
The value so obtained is -0.20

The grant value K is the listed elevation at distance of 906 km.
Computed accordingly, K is 3.62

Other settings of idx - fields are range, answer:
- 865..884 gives 2.76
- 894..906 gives 3.45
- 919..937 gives 3.73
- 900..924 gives 3.54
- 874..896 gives 3.17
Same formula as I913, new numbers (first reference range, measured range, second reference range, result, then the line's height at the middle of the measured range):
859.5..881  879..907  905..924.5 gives -2.7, 3.06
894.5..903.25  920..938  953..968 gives -0.7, 3.61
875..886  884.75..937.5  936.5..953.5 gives -2.0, 3.42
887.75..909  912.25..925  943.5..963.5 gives 0.2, 3.58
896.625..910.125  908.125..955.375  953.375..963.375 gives -0.6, 3.67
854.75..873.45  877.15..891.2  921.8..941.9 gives -2.9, 2.63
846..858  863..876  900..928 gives -2.2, 2.14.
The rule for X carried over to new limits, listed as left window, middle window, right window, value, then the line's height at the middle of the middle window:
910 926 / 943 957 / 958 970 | -0.01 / 3.73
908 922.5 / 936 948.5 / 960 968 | -0.04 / 3.73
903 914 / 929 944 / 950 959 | -0.05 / 3.68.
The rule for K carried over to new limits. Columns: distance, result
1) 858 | 1.67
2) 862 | 2.13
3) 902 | 3.53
